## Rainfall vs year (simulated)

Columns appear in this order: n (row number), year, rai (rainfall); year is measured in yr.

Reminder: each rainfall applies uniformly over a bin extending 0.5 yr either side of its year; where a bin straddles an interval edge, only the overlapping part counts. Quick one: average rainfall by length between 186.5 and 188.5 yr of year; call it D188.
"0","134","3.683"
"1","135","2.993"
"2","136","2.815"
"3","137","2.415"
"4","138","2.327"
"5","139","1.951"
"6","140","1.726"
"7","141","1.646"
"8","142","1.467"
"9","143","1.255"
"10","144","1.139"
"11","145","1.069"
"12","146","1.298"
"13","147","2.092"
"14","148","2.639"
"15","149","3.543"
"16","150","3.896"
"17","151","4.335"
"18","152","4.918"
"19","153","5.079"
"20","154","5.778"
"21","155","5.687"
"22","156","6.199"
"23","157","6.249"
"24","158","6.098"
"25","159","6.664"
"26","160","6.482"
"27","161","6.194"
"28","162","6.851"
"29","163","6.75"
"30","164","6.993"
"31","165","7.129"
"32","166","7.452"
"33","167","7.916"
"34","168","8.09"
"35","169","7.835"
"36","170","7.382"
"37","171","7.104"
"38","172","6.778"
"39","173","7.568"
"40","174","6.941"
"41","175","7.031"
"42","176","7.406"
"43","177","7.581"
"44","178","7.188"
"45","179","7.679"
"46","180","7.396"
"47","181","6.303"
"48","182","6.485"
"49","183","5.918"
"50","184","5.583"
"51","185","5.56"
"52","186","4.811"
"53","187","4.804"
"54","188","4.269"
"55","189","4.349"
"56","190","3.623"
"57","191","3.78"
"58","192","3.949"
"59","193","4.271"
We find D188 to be 4.54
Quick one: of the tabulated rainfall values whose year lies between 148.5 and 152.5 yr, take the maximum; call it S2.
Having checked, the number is 4.918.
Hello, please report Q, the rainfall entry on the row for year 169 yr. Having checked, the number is 7.835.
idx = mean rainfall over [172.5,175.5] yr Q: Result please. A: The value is 7.18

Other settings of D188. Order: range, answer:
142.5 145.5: 1.15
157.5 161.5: 6.36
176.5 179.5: 7.48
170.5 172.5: 6.94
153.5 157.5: 5.98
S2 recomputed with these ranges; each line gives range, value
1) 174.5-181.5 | 7.679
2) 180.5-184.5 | 6.485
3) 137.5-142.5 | 2.327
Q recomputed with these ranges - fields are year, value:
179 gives 7.679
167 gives 7.916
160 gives 6.482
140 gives 1.726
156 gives 6.199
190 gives 3.623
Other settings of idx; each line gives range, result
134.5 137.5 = 2.74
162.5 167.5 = 7.25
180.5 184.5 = 6.07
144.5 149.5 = 2.13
